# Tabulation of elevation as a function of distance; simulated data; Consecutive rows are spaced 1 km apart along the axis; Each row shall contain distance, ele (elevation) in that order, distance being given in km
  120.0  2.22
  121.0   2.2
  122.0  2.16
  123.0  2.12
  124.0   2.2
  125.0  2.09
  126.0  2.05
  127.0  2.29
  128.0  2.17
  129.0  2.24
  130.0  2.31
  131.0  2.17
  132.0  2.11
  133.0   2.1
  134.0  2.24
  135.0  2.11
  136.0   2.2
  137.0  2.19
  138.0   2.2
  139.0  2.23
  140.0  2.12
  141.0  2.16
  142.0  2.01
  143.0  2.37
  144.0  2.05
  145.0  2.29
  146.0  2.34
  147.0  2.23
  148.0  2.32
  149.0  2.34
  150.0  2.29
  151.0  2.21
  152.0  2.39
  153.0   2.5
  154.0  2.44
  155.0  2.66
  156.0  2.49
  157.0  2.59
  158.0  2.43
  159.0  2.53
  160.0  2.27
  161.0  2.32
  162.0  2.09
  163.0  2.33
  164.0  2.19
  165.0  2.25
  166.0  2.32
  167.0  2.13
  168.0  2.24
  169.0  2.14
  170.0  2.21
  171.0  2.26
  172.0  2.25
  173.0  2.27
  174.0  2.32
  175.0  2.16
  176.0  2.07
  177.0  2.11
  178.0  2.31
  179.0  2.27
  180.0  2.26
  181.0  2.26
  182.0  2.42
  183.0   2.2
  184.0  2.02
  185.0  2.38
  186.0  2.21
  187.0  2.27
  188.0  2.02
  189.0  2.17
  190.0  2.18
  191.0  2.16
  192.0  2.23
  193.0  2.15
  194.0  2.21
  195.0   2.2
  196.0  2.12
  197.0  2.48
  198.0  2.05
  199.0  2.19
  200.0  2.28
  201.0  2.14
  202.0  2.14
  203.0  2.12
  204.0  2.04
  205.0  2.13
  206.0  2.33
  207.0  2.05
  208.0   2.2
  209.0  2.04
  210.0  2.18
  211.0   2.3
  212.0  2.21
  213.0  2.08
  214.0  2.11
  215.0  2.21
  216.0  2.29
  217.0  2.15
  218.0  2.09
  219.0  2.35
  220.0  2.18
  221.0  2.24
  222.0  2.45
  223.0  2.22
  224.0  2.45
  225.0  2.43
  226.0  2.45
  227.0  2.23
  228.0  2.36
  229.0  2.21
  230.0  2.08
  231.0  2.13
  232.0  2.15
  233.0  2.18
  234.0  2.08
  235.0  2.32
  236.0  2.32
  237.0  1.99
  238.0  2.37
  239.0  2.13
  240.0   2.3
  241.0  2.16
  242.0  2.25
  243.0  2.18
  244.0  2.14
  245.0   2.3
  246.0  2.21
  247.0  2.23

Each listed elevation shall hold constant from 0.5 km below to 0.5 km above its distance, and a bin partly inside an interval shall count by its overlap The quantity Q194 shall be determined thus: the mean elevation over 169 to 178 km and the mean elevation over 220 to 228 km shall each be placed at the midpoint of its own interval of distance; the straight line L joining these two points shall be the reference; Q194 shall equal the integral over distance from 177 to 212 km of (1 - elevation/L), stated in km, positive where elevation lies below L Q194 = 1.0 km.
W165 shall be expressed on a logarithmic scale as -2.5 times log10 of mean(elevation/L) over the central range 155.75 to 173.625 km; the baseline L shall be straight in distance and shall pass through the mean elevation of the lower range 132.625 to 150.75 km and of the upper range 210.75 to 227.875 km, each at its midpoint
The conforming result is -0.03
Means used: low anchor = 2.21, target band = 2.29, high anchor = 2.26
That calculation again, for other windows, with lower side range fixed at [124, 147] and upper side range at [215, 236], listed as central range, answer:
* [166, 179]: 0.00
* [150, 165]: -0.08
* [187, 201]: 0.02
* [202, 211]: 0.05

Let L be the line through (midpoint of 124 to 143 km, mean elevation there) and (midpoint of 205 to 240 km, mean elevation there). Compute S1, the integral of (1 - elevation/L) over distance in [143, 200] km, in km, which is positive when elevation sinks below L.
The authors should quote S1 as -1.9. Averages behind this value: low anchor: 2.17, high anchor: 2.22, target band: 2.27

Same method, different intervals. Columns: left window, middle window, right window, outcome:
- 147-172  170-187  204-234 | 0.4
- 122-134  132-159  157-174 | -0.8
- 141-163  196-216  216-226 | 1.1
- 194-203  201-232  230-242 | -0.3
